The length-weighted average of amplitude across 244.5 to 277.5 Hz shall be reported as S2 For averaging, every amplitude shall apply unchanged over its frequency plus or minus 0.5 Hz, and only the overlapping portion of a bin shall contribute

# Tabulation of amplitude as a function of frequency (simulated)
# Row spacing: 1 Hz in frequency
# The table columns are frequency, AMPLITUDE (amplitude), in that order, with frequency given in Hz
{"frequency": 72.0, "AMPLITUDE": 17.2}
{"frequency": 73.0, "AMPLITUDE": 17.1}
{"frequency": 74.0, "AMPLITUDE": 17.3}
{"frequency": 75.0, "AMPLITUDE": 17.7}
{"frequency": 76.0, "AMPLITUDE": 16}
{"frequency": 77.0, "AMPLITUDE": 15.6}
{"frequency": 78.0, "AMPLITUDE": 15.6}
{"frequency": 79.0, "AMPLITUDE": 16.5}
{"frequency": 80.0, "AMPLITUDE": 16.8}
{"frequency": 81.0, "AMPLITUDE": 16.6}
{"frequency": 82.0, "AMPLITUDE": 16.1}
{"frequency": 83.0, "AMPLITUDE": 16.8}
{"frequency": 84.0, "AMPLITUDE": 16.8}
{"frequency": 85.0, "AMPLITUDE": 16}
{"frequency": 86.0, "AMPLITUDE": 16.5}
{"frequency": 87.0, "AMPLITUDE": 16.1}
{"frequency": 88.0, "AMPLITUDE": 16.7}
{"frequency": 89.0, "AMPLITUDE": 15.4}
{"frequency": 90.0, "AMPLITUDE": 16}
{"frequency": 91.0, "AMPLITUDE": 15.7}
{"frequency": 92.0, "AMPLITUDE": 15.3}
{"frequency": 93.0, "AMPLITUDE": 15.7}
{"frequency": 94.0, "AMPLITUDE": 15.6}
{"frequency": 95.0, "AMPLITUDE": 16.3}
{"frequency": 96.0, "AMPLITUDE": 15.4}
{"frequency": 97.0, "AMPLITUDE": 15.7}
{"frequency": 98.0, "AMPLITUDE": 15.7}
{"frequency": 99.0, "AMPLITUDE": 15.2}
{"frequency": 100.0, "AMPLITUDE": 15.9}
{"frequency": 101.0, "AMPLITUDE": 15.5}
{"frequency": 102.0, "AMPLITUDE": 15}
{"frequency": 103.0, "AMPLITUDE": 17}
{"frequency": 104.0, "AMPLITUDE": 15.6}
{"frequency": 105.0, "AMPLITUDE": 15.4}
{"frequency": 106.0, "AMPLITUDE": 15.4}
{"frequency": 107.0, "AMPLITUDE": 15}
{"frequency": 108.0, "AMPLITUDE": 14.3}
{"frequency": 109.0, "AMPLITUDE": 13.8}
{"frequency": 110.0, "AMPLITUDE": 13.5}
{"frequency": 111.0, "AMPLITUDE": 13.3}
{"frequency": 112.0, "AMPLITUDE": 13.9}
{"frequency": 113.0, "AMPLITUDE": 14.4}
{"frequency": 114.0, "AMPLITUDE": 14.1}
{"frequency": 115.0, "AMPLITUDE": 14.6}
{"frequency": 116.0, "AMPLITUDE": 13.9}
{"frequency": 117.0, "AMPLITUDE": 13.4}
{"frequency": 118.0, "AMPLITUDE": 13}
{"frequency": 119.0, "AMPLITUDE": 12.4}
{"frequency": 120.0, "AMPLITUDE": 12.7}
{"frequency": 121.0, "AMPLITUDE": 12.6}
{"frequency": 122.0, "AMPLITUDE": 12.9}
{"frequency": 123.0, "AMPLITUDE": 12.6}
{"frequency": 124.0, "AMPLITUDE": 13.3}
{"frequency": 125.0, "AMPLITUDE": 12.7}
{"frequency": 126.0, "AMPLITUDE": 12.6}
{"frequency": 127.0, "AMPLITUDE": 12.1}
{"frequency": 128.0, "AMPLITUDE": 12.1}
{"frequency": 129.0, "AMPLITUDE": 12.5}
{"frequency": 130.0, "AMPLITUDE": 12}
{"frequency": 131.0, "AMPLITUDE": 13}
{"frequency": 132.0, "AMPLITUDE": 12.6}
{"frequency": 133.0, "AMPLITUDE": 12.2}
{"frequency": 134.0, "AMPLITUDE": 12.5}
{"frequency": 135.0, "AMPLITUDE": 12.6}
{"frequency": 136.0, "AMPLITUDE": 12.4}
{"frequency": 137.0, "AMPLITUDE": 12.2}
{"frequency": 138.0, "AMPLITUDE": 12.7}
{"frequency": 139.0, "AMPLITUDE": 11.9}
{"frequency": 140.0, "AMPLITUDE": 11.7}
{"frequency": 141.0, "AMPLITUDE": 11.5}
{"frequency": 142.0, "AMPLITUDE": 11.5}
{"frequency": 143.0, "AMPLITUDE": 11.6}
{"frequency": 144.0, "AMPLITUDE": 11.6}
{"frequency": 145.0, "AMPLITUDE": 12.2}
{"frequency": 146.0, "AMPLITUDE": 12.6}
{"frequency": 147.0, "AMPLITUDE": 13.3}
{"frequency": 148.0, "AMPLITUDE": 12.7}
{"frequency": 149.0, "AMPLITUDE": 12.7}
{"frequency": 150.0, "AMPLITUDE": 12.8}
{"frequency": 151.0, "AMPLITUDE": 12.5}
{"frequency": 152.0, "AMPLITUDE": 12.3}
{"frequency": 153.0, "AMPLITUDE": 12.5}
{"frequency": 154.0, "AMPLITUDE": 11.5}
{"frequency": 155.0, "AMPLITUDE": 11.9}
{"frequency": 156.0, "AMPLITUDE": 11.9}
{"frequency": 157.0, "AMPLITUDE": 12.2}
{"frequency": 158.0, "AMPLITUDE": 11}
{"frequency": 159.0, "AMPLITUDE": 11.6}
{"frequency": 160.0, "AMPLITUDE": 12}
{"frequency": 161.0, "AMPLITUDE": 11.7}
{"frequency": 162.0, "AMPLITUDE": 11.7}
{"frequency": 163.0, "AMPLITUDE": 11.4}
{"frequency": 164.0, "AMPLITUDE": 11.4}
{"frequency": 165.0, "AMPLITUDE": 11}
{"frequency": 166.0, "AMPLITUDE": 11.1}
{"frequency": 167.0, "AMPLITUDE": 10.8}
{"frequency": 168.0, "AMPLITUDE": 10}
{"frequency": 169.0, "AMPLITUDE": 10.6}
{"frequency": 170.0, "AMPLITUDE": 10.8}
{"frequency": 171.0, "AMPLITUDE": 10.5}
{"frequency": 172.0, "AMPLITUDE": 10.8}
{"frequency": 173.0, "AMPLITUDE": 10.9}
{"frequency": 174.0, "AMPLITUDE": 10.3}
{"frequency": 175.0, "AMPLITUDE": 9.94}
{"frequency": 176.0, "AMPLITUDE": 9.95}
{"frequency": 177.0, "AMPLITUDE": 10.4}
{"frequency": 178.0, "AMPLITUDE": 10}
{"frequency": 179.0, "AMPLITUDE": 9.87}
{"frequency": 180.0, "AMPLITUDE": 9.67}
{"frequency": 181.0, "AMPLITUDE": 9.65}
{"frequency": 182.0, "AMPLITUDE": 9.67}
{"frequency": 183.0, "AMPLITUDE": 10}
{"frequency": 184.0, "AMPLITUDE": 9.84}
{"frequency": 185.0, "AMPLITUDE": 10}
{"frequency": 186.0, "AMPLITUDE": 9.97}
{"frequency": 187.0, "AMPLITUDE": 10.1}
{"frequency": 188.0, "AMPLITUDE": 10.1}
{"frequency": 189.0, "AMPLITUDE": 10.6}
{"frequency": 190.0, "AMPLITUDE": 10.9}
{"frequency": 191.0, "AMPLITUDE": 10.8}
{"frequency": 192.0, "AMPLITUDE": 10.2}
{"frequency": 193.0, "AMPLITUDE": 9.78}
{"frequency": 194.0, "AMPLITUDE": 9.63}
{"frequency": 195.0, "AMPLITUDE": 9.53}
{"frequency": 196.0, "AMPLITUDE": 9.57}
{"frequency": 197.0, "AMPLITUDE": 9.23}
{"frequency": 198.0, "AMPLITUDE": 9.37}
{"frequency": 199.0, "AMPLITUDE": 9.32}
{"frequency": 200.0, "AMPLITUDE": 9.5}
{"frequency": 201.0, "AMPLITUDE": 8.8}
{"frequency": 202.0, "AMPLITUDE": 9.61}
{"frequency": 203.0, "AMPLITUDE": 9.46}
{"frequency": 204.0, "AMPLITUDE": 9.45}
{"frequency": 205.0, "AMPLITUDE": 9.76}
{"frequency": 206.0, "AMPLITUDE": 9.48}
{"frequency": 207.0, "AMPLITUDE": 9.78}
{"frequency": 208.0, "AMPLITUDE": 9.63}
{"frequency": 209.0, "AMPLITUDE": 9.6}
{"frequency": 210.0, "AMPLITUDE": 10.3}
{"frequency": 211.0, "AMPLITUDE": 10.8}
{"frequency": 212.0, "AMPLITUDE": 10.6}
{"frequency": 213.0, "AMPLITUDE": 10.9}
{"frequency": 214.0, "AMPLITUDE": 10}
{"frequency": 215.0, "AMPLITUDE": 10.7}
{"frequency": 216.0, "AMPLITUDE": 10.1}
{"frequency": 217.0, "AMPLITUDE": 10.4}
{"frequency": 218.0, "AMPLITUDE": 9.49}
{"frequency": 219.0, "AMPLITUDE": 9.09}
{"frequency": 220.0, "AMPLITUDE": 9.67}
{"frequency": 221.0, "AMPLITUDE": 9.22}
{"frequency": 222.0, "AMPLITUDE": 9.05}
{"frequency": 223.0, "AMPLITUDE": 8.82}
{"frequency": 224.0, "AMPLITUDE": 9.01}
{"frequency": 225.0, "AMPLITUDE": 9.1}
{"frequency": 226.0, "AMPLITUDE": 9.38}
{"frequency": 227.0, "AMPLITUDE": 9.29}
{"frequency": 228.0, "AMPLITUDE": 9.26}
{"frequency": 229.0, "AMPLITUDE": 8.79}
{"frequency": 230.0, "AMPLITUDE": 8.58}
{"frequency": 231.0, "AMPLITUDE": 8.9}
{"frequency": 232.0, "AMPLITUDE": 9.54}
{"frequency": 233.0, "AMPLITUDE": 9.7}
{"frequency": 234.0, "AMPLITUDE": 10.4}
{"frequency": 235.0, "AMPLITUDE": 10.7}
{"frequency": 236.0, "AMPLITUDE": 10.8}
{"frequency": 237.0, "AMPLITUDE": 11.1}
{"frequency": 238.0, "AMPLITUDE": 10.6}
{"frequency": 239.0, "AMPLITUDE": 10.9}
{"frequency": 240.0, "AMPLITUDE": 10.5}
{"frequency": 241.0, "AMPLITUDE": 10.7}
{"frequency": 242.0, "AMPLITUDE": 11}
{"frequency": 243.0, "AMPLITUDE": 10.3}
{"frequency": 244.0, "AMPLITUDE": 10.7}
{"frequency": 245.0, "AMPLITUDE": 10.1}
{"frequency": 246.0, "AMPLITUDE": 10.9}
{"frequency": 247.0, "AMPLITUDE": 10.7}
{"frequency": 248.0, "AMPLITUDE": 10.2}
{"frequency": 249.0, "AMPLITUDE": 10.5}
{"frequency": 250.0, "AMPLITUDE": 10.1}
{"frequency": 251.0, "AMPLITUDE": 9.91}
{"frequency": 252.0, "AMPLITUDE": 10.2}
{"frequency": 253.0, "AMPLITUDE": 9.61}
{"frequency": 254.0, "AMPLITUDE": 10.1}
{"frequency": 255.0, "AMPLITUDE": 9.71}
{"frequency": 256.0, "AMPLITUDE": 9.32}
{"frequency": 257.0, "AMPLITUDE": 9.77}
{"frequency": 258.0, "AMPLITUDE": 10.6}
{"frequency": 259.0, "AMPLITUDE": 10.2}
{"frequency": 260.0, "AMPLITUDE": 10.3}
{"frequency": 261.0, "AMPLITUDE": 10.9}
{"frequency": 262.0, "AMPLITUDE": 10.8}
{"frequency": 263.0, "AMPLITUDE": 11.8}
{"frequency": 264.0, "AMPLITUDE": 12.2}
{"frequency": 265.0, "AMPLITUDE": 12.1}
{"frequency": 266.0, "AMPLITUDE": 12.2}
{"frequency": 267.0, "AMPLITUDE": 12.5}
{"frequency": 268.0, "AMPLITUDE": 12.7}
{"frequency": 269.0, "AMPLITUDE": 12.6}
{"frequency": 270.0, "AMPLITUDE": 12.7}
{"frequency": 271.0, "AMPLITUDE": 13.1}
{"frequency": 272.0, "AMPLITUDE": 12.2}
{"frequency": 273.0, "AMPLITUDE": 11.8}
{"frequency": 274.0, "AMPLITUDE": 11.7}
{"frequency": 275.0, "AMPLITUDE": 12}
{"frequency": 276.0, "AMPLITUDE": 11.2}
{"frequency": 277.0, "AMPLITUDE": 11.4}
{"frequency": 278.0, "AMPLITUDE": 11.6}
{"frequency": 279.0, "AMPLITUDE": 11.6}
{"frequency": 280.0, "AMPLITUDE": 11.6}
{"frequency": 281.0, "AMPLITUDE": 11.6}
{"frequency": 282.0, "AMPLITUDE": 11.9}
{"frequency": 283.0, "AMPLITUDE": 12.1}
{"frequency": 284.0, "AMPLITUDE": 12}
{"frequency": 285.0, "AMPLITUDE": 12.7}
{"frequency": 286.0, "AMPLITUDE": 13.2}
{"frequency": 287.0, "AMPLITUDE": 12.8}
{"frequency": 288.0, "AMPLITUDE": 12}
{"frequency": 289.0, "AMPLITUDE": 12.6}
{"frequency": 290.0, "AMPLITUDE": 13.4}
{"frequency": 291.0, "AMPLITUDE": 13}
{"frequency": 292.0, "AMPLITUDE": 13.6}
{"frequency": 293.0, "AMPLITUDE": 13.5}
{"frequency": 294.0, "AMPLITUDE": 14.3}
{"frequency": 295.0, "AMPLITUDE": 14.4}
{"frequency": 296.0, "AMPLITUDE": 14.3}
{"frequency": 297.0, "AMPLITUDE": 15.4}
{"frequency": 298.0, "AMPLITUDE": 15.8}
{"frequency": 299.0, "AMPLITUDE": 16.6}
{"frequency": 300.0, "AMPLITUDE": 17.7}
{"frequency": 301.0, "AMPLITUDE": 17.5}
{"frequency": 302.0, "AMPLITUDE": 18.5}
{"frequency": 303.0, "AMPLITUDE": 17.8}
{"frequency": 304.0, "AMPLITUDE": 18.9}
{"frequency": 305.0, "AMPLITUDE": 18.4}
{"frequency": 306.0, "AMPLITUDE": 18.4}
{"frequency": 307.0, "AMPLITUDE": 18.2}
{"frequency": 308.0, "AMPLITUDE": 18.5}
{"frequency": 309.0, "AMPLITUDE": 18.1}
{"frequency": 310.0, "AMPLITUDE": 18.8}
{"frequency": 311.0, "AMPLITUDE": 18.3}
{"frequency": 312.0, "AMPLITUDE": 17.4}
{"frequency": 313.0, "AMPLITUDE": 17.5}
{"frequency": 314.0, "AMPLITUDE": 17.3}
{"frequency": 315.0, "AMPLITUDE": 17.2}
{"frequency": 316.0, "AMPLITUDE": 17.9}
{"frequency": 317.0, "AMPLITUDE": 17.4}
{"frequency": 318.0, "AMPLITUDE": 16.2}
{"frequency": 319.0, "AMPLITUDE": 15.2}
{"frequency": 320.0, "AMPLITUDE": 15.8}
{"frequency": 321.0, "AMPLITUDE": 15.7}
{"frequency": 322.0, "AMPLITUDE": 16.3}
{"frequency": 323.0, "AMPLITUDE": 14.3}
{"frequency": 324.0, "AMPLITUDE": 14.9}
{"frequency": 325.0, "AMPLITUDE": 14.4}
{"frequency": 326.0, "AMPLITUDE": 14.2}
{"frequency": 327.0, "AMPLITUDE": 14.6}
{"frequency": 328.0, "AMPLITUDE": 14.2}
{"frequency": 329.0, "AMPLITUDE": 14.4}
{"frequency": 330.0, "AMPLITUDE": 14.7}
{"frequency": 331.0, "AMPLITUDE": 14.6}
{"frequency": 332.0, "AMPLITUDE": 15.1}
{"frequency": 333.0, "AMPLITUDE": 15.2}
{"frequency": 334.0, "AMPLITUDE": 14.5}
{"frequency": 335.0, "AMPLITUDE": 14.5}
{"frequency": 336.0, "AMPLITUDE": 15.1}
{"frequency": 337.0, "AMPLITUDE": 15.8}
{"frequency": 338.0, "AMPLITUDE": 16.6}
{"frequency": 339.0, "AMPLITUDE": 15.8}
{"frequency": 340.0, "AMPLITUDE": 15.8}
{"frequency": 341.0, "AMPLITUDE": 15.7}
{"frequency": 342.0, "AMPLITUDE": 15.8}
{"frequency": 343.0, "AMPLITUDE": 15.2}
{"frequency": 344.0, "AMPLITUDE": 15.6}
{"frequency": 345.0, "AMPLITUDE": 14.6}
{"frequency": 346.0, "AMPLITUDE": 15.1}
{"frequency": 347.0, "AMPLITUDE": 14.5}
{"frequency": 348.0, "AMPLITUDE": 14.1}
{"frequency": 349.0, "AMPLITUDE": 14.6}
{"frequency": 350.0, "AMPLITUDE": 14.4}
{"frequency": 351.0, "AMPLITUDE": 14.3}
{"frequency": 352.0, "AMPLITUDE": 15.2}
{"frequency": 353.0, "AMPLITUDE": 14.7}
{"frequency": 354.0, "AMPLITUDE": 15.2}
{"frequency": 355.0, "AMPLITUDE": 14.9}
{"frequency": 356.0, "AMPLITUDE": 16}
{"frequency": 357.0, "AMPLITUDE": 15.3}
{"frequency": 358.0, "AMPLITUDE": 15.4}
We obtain 11.1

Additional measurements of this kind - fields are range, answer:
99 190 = 12.2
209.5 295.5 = 11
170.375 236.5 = 9.82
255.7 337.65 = 14.3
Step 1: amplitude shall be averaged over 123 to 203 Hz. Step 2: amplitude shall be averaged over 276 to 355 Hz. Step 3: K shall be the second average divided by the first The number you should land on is 1.36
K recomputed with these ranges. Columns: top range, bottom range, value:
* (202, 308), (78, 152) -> 0.83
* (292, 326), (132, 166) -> 1.38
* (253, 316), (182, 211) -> 1.40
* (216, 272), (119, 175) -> 0.87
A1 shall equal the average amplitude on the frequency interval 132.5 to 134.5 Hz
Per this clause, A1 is 12.3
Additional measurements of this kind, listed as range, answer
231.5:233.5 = 9.62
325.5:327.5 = 14.4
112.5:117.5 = 14.1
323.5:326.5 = 14.5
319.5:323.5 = 15.5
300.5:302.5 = 18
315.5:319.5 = 16.7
